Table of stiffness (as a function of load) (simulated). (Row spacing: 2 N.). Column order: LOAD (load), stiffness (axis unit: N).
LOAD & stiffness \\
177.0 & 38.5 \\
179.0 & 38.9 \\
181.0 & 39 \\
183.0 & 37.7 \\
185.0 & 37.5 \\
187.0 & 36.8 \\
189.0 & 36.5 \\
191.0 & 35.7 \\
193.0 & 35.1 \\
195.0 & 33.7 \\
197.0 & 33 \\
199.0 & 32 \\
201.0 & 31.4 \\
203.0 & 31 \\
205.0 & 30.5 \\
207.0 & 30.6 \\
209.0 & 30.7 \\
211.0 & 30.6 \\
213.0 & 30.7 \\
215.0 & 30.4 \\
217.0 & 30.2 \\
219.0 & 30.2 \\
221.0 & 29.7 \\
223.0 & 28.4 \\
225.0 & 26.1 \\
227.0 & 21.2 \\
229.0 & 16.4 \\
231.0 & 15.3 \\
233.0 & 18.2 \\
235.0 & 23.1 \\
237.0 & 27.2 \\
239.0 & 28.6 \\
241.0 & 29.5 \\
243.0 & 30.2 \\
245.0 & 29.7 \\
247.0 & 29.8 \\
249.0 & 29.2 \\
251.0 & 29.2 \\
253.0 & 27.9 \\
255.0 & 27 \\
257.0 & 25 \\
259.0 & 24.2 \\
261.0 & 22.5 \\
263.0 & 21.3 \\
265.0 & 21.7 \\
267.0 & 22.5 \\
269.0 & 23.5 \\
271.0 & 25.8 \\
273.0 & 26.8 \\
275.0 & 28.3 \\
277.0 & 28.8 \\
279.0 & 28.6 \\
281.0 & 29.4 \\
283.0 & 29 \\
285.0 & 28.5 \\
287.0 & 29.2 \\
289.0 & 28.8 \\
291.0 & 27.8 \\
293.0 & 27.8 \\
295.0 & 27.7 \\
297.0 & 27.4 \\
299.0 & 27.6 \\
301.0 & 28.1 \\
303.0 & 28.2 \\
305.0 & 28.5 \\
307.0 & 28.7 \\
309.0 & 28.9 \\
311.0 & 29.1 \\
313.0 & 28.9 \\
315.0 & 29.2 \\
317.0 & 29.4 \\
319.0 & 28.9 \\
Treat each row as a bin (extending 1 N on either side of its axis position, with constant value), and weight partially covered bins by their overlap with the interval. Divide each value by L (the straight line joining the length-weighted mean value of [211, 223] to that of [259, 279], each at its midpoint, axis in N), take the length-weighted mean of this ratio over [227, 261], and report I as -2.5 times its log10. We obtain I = 0.07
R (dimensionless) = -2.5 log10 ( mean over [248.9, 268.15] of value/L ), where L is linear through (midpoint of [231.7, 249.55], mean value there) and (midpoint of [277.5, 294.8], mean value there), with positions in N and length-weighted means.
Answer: 0.12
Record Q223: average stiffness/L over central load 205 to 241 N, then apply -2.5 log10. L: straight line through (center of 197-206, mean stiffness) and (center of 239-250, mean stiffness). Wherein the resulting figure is 0.153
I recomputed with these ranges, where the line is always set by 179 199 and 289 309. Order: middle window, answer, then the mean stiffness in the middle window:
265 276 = 0.200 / 25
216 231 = 0.307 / 25.3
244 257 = 0.111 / 28.5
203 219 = 0.131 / 30.5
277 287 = 0.015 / 28.9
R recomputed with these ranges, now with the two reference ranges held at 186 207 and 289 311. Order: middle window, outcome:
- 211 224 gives 0.08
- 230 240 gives 0.36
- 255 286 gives 0.15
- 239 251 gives 0.05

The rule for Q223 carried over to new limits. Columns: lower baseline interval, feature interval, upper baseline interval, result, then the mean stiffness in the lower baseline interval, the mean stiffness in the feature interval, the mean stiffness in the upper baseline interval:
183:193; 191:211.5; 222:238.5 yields -0.001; 36.6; 32.1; 22.2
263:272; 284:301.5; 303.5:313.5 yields -0.060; 23.1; 28.1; 28.8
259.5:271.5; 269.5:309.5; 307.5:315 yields -0.087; 22.8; 28.1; 29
